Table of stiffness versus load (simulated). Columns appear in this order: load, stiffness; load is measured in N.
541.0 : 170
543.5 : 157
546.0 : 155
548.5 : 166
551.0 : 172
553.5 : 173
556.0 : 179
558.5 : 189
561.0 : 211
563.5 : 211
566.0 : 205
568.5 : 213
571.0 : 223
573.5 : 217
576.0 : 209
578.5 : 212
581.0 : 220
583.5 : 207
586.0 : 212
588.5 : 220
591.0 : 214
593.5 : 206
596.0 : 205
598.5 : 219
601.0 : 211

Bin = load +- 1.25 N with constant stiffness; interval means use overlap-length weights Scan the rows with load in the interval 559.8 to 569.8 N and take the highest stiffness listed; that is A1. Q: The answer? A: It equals 213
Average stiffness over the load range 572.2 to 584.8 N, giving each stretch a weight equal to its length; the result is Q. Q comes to 213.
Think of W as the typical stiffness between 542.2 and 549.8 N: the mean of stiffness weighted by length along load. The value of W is 159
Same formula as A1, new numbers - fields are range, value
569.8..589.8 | 223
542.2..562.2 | 211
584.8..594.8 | 220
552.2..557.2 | 179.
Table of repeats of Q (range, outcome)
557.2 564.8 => 204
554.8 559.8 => 184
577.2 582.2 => 216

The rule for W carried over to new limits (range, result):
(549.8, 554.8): 173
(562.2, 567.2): 208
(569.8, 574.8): 220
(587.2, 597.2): 211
